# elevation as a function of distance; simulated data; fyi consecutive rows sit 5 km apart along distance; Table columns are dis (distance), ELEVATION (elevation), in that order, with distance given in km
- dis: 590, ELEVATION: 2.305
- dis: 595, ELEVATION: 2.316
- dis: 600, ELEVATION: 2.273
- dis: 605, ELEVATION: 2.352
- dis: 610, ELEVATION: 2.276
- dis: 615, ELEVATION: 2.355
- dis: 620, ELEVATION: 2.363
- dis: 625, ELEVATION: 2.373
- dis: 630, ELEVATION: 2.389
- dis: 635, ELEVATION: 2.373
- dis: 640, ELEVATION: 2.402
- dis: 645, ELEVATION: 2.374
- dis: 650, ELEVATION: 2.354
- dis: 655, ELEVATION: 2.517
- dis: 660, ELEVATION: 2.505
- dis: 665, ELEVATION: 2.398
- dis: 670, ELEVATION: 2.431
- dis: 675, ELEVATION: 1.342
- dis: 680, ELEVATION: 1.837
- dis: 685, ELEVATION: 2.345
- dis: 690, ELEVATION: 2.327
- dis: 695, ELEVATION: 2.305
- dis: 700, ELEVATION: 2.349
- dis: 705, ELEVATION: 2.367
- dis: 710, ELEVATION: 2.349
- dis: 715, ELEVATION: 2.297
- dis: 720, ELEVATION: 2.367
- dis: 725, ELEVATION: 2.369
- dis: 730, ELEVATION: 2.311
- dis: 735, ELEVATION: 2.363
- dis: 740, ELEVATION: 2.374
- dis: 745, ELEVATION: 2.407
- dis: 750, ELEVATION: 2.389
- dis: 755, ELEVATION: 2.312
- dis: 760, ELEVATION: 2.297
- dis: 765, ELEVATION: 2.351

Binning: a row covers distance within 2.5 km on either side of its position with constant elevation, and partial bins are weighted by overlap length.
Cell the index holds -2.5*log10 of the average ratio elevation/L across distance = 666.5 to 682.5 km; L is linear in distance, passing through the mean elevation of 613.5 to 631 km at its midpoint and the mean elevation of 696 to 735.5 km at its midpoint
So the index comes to 0.23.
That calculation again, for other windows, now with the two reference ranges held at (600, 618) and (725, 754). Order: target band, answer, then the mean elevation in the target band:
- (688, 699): 0.01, 2.32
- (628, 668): -0.04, 2.41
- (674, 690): 0.19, 1.96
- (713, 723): 0.01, 2.34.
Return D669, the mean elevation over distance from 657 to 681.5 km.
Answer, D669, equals 2.12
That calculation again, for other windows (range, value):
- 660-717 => 2.23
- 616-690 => 2.29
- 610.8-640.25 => 2.37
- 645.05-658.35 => 2.43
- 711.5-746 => 2.35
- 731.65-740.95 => 2.36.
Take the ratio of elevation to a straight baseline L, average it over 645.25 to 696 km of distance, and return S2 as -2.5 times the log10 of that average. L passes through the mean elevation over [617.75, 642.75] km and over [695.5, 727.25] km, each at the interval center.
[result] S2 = 0.06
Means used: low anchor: 2.38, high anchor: 2.35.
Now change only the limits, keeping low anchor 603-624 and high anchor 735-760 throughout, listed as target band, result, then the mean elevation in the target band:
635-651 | -0.02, 2.38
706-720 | 0.01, 2.34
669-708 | 0.10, 2.15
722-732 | 0.01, 2.34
